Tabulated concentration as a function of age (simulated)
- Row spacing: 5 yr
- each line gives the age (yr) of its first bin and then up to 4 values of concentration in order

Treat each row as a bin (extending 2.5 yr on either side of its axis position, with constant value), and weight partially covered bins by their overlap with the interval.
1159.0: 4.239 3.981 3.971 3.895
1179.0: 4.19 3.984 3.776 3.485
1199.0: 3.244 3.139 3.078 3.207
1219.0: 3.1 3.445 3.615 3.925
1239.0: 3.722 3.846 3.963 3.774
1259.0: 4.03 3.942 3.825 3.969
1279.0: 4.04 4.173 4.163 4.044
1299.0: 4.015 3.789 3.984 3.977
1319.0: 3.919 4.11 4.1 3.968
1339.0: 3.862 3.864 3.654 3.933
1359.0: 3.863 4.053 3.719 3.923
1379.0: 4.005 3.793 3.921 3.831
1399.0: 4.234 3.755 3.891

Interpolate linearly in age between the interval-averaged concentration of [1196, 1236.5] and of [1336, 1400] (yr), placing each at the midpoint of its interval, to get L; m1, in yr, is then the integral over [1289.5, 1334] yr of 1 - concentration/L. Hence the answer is -3.8 yr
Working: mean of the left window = 3.35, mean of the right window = 3.89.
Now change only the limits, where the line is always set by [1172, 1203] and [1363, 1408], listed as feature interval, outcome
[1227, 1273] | -0.8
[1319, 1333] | -0.7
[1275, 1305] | -1.8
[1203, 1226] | 3.4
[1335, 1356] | 0.2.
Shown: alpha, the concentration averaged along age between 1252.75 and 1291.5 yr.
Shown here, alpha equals 4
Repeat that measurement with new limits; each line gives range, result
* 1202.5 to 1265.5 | 3.6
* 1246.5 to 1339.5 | 3.98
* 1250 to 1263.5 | 3.91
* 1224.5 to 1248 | 3.76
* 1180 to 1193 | 3.87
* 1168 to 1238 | 3.57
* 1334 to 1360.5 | 3.85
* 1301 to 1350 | 3.93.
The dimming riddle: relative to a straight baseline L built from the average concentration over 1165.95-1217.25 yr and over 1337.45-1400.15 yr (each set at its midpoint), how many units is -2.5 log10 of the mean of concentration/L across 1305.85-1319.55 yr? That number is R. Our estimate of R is -0.045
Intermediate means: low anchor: 3.59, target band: 3.96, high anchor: 3.89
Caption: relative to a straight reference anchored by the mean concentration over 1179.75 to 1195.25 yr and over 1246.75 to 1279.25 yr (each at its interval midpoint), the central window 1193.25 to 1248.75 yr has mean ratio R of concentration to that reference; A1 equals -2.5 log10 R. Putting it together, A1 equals 0.12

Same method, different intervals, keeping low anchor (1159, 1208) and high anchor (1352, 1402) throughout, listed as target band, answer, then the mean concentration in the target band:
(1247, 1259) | -0.02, 3.9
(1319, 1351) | -0.01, 3.93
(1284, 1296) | -0.08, 4.12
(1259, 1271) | -0.03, 3.92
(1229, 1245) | 0.00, 3.8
